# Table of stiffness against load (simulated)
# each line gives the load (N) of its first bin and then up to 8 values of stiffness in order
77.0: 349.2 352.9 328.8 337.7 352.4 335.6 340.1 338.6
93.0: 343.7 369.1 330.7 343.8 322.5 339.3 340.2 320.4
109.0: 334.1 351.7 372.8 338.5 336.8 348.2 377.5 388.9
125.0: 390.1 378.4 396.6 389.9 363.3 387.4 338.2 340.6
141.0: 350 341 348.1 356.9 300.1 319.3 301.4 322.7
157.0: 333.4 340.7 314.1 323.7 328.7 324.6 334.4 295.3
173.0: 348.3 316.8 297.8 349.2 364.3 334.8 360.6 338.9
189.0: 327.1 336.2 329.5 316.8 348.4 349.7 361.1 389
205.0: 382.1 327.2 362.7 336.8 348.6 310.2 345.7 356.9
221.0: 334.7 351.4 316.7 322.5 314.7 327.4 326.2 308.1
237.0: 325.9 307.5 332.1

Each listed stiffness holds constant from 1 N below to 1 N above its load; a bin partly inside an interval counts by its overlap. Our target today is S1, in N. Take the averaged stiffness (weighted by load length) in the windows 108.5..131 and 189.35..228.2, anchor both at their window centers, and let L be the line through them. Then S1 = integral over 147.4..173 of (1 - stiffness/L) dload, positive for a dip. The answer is 2.5 N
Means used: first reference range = 367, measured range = 322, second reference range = 343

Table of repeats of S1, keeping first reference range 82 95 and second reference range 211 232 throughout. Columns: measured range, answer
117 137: -2.1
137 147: -0.2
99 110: 0.3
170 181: 0.4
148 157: 0.7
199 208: -0.8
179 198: -0.3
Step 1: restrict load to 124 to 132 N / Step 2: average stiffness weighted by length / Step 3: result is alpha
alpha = 389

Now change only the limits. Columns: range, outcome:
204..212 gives 352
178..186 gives 352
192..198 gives 332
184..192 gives 341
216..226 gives 341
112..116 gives 356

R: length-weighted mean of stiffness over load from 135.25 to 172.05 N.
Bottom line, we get 330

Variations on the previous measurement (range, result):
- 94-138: 357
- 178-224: 346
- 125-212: 343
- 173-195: 335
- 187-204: 344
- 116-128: 370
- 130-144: 359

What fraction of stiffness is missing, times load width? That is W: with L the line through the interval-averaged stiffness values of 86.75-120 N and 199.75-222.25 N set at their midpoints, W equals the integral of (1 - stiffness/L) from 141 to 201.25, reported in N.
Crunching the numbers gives 2.6 N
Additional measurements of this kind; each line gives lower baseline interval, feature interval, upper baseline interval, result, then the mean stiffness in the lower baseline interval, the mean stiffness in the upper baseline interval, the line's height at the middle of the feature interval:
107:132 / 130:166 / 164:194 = 1.1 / 365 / 332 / 349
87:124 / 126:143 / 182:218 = -1.0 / 346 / 345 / 346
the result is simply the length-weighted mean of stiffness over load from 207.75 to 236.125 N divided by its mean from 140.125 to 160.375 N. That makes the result 1.01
